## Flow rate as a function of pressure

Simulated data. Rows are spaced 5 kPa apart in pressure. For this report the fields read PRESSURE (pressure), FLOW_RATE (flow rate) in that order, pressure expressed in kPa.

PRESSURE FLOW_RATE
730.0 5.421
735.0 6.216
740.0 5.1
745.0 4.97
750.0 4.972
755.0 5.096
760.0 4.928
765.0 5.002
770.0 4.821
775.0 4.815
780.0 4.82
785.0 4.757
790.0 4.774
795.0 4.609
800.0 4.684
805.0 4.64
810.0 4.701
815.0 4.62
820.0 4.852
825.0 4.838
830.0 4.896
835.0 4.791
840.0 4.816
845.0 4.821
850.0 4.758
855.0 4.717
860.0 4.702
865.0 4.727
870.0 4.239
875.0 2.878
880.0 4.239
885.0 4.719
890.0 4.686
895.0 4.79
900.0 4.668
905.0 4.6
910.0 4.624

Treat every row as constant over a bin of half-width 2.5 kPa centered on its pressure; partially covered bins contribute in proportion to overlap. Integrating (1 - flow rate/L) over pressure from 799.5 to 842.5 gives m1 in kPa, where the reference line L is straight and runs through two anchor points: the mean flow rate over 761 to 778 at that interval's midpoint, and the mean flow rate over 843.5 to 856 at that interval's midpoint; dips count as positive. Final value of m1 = 0.40 kPa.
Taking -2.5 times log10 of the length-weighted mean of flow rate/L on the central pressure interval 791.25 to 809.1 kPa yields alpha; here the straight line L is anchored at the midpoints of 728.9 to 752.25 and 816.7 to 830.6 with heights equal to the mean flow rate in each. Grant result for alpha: 0.07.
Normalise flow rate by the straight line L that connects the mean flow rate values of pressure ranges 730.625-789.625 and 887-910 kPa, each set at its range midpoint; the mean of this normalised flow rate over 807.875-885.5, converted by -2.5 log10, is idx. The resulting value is 0.06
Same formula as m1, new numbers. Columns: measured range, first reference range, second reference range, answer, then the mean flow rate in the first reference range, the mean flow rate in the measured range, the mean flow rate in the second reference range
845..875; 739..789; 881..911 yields 1.49 kPa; 4.92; 4.5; 4.66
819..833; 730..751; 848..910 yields -0.13 kPa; 5.35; 4.86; 4.48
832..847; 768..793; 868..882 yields -2.42 kPa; 4.79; 4.81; 3.75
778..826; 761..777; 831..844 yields 1.26 kPa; 4.89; 4.73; 4.82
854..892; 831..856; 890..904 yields 3.20 kPa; 4.79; 4.35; 4.71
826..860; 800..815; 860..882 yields -3.52 kPa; 4.66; 4.79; 4.09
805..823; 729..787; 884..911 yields 0.73 kPa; 5.07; 4.72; 4.68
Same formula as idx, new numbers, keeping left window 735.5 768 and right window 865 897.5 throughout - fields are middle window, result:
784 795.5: 0.03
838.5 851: -0.07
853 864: -0.07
